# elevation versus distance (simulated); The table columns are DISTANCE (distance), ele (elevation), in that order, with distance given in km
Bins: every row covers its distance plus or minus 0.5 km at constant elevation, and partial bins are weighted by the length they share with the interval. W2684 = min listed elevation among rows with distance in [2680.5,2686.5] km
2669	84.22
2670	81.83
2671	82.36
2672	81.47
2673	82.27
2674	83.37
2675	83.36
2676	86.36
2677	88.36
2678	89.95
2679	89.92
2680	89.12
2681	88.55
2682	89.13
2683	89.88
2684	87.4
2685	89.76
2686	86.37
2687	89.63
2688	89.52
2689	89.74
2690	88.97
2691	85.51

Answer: 86.37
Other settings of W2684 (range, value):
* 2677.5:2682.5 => 88.55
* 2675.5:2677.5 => 86.36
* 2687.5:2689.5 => 89.52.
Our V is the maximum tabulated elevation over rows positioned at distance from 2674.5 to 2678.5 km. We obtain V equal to 89.95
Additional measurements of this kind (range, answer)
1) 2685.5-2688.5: 89.63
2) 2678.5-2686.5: 89.92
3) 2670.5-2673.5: 82.36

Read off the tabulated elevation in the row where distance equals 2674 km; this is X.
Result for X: 83.37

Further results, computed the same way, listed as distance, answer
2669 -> 84.22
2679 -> 89.92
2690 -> 88.97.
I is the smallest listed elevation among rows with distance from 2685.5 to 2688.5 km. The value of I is 86.37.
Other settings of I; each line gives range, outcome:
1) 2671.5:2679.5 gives 81.47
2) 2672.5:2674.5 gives 82.27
